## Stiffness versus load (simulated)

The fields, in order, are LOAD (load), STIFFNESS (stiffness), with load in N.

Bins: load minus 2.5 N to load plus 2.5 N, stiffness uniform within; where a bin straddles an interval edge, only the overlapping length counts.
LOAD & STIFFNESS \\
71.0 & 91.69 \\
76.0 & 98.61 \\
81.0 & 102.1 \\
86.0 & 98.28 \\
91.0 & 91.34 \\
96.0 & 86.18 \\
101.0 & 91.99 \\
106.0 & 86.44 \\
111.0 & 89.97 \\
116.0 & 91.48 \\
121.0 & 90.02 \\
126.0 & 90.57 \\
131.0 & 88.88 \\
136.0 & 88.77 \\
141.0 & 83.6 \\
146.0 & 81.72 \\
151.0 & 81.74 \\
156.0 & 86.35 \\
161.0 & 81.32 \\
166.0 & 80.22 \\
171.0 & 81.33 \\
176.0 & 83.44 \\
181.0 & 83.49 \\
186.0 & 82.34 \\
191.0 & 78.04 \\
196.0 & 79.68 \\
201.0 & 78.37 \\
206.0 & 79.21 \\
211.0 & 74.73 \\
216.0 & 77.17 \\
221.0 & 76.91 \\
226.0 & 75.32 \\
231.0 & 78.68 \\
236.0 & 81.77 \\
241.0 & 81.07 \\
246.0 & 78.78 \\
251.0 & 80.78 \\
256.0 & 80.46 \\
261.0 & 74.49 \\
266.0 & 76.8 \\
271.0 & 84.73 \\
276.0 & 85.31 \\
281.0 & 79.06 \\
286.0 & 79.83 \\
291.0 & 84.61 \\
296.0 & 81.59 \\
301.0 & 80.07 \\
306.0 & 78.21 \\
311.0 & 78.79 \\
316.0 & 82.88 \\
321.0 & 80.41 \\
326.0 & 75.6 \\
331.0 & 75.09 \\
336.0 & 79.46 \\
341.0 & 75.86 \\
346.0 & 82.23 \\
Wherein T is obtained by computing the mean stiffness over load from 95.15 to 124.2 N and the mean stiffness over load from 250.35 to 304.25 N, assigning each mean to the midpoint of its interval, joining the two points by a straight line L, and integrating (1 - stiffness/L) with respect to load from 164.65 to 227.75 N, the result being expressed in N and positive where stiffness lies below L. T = 4.24 N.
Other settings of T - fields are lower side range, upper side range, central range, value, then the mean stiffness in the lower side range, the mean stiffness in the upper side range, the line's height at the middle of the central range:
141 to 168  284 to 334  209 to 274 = 1.78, 82.4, 79.7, 80.9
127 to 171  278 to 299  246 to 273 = 0.87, 84.1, 81.3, 81.9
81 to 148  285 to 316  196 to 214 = 1.61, 89.7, 80.7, 85.3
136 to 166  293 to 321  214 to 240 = 1.16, 83.2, 80.4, 81.8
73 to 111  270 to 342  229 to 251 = 1.04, 93.3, 80.1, 84.2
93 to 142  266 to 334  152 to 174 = 1.15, 89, 80.3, 86.8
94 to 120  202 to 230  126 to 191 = -0.17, 89.3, 76.9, 83.4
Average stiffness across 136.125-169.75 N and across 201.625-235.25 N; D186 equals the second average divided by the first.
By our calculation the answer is 0.9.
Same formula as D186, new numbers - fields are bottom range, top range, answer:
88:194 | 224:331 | 0.93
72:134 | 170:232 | 0.86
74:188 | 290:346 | 0.90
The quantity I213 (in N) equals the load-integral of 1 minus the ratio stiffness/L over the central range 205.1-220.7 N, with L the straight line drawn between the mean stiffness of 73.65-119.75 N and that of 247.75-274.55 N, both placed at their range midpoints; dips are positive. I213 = 1.3 N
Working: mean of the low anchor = 92.8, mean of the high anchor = 79.7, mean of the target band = 76.8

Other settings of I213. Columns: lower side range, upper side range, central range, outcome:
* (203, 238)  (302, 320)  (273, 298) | -0.88 N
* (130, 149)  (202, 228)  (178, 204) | -0.29 N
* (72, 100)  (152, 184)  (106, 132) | 0.02 N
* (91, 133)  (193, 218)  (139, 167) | 0.60 N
